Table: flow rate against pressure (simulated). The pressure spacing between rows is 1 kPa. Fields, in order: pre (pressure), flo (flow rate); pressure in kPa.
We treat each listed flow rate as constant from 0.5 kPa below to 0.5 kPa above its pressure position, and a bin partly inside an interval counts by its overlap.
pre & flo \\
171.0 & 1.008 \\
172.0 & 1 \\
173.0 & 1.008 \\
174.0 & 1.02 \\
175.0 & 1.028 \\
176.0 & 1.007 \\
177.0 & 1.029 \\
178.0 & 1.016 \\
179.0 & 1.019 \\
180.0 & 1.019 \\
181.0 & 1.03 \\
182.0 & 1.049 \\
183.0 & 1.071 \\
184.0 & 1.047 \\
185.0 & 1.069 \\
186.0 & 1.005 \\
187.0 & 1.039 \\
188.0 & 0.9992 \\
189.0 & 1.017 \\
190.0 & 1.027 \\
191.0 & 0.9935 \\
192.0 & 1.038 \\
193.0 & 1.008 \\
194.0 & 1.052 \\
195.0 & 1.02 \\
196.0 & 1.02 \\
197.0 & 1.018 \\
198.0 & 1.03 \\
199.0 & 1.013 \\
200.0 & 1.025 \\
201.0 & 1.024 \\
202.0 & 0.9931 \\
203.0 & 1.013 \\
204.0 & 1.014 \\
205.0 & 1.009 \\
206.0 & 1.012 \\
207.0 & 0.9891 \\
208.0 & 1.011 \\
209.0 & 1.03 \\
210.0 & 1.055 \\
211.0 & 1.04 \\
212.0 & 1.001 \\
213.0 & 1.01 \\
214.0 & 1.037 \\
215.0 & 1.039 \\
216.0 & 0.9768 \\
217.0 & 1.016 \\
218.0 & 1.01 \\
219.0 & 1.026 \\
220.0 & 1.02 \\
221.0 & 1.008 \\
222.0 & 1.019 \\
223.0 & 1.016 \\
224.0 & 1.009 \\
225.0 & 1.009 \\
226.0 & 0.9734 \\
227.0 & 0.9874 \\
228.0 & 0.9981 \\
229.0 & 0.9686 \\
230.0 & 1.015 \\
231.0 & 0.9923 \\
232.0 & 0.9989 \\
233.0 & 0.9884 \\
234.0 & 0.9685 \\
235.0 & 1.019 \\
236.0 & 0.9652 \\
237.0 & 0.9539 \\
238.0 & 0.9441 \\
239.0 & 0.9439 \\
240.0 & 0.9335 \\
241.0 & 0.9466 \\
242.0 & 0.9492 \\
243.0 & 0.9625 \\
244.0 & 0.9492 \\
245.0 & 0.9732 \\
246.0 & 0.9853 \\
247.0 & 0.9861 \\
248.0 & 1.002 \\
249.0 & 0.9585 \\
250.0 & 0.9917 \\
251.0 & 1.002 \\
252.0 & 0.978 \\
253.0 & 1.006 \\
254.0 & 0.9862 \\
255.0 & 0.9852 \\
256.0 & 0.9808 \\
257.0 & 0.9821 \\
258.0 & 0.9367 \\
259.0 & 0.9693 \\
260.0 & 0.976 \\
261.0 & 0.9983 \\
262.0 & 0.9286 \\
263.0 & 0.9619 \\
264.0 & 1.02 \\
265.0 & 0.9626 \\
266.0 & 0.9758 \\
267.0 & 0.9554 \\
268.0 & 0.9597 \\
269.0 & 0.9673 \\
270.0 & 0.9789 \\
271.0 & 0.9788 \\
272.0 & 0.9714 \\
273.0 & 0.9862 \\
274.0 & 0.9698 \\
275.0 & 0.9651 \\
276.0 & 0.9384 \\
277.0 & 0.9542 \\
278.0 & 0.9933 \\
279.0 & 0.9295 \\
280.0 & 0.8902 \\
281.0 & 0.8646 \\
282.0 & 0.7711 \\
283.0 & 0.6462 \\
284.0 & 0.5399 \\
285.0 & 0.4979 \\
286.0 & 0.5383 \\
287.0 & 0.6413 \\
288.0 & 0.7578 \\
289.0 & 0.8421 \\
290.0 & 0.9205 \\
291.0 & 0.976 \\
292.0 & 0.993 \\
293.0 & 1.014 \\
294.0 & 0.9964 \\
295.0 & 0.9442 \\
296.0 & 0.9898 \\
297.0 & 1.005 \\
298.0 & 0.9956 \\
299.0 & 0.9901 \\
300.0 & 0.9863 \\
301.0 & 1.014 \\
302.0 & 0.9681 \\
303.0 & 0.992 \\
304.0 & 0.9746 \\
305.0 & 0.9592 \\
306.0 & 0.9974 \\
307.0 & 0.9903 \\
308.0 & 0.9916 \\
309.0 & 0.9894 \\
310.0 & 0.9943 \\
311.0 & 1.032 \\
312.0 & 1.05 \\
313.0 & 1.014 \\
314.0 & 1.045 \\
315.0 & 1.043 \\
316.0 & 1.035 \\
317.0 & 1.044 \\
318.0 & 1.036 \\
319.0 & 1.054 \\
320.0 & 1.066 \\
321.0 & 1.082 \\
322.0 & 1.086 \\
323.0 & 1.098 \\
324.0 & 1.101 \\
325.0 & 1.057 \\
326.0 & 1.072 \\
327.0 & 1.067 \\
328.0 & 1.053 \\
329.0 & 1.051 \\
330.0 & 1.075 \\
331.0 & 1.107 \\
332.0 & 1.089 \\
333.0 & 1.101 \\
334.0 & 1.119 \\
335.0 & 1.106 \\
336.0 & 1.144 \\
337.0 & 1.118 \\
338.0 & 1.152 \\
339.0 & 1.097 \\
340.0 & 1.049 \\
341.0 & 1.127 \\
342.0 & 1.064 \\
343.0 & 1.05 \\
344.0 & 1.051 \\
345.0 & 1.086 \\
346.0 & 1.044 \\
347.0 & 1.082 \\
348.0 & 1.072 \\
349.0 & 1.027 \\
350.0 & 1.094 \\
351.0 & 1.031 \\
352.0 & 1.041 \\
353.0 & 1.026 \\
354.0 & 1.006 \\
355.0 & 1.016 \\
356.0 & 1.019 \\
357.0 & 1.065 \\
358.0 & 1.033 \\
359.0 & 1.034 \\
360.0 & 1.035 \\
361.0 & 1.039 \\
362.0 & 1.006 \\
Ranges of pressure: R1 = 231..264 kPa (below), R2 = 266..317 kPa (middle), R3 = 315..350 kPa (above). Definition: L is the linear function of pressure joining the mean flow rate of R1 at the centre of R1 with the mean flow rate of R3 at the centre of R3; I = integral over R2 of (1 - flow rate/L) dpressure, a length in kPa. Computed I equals 4.84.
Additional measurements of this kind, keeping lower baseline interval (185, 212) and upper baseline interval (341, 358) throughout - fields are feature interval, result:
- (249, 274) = 1.4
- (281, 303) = 3.8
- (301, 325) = 0.3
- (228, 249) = 1.1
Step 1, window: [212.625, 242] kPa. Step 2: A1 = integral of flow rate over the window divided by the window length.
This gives 0.992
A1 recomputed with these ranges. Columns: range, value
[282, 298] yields 0.824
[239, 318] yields 0.946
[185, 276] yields 0.994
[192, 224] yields 1.02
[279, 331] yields 0.959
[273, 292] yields 0.822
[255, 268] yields 0.971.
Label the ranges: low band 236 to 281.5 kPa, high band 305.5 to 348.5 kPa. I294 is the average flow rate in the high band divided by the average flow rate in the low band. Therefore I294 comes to 1.1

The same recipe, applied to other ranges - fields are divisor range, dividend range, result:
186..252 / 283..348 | 1.00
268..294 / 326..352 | 1.25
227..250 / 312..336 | 1.10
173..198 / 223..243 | 0.95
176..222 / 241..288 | 0.90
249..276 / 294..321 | 1.03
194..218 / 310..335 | 1.05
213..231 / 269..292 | 0.84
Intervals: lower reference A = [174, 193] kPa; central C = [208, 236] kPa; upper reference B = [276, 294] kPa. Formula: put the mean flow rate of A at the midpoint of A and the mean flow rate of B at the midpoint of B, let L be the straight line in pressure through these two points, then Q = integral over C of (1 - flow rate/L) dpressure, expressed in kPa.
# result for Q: -1.8 kPa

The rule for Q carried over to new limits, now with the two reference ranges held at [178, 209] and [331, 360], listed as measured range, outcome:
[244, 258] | 0.8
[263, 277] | 1.0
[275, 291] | 3.9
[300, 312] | 0.7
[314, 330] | 0.0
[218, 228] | 0.2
